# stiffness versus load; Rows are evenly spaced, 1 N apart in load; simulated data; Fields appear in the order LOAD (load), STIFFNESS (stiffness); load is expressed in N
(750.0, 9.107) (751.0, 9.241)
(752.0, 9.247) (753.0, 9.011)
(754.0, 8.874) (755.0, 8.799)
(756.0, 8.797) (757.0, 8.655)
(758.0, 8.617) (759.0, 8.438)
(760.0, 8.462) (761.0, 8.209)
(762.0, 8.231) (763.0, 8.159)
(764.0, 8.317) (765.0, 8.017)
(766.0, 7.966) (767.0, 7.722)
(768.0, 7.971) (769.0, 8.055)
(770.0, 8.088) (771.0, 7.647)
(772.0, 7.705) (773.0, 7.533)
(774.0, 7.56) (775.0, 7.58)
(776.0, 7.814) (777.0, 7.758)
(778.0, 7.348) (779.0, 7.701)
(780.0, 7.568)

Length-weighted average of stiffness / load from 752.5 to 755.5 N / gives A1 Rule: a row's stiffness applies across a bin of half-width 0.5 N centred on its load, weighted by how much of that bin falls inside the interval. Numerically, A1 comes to 8.89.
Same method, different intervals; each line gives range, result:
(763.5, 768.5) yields 8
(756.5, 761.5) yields 8.48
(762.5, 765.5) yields 8.16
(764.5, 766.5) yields 7.99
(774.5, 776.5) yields 7.7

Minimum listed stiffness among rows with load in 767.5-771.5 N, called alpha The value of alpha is 7.647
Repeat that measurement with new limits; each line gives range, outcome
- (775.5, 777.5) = 7.758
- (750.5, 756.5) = 8.797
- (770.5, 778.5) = 7.348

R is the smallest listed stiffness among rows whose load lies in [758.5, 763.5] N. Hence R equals 8.159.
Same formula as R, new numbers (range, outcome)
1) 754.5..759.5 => 8.438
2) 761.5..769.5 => 7.722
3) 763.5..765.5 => 8.017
